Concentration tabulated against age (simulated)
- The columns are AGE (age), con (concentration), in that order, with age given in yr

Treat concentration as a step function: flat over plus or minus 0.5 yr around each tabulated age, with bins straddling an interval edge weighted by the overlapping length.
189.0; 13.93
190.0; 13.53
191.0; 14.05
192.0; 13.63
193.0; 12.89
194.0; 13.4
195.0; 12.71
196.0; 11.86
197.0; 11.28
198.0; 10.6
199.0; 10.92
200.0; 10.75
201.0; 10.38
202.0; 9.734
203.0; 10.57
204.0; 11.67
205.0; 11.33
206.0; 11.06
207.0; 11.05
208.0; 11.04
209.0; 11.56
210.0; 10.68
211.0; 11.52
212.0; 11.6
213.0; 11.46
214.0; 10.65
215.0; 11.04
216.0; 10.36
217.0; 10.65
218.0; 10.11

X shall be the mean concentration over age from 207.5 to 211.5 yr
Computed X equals 11.2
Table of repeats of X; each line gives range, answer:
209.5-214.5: 11.2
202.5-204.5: 11.1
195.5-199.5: 11.2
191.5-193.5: 13.3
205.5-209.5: 11.2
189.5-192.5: 13.7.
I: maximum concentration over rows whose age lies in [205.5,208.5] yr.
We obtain 11.06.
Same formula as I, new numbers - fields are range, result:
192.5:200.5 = 13.4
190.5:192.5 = 14.05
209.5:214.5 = 11.6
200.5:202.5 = 10.38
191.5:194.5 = 13.63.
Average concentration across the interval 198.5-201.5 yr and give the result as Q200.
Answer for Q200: 10.7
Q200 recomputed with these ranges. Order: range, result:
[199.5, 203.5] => 10.4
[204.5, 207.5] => 11.1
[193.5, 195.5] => 13.1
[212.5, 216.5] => 10.9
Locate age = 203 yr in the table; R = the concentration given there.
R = 10.57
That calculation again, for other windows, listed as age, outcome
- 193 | 12.89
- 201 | 10.38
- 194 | 13.4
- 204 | 11.67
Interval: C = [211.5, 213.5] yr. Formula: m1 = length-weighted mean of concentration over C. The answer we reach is 11.5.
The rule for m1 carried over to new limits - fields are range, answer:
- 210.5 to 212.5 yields 11.6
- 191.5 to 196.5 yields 12.9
